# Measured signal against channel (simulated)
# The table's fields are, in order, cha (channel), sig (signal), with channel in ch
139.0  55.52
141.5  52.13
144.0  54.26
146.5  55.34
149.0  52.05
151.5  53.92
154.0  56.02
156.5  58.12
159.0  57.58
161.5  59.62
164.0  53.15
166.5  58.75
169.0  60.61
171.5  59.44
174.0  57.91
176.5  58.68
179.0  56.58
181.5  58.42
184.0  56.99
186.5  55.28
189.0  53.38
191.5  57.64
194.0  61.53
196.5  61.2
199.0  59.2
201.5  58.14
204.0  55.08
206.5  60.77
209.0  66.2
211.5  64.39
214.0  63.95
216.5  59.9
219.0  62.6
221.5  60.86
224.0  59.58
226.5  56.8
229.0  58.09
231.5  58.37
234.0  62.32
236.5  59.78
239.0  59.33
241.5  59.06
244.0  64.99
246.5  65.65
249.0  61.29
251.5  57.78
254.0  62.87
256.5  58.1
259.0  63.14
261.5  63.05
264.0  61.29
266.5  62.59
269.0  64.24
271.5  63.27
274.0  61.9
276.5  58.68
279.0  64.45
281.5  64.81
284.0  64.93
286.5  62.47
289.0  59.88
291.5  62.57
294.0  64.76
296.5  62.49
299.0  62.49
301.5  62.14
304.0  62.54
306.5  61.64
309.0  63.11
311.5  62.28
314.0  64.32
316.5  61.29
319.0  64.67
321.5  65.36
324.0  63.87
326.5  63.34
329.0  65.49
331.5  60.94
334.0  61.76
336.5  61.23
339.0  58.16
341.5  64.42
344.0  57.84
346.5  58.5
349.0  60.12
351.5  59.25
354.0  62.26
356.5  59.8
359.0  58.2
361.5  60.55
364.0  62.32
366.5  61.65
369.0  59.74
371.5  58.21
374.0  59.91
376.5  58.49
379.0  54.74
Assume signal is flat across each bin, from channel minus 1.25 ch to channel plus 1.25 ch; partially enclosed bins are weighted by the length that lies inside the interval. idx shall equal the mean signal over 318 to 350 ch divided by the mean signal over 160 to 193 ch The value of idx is 1.1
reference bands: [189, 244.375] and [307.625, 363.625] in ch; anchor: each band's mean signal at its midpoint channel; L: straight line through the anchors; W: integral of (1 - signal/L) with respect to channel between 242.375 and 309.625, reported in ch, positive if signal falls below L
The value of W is -1.7 ch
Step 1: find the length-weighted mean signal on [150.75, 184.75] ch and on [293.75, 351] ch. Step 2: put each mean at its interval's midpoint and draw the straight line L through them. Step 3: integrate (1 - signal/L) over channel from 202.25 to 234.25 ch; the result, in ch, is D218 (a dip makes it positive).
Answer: -0.80 ch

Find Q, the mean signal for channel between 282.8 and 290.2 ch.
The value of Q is 62.4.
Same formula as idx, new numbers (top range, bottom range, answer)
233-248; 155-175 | 1.06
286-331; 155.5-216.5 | 1.07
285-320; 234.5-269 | 1.02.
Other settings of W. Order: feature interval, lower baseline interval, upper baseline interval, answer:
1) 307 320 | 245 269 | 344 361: -0.53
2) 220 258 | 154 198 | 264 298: 0.29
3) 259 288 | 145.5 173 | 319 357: -1.44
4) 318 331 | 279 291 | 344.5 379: -0.63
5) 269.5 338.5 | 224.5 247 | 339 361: -3.12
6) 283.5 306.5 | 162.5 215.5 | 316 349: -0.51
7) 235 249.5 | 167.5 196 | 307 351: -0.50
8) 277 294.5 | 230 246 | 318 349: -0.49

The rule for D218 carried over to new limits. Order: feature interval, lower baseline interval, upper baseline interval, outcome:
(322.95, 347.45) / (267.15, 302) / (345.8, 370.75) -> -0.2 ch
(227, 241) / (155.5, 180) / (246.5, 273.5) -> 0.3 ch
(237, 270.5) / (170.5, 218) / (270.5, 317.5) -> -0.3 ch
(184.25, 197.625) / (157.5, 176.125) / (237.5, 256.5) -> 0.3 ch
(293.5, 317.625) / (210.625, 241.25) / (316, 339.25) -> -0.1 ch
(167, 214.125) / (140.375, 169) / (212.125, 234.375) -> -0.8 ch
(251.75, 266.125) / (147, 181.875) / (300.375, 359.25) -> -0.4 ch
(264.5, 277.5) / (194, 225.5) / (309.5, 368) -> -0.2 ch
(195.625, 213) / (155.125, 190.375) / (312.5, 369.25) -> -0.8 ch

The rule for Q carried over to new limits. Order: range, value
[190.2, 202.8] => 59.5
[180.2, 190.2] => 56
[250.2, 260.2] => 60.5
